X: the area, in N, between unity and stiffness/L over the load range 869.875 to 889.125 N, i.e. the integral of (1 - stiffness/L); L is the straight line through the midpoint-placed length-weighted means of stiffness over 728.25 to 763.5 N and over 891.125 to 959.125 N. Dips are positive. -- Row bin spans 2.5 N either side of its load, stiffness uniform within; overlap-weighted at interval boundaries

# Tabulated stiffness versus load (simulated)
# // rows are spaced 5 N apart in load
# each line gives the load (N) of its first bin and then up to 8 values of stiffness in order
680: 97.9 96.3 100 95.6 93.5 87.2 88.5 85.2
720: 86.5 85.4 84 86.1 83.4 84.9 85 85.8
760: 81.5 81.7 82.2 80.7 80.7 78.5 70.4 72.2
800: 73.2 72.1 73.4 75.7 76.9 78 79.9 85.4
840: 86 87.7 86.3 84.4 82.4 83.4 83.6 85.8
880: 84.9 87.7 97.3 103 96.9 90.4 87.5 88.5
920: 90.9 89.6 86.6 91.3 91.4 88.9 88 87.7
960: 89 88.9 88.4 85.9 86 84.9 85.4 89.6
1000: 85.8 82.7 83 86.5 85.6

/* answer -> 0.5 N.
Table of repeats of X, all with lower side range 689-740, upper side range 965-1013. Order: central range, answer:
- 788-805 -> 3.1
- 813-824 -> 1.4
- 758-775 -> 1.2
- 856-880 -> 0.9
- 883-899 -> -1.7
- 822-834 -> 1.1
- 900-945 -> -1.7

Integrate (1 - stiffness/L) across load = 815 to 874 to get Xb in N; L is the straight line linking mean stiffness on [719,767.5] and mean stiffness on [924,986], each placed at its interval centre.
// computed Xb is 2.3 N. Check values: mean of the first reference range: 84.4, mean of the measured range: 82.8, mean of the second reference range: 88.2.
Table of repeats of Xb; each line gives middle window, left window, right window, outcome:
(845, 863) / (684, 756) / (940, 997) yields 0.7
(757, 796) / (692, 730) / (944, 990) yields 4.2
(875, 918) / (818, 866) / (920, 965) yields -2.6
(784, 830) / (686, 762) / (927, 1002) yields 6.9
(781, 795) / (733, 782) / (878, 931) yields 1.7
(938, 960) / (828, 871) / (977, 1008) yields -0.9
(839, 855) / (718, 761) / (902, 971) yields 0.1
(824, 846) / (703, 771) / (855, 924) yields 1.1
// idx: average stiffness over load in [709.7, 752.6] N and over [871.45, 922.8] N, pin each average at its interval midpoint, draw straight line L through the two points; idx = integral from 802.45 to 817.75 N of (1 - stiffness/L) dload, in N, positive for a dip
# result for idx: 2.5 N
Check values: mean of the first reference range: 85.3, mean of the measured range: 73.8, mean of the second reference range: 91.1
